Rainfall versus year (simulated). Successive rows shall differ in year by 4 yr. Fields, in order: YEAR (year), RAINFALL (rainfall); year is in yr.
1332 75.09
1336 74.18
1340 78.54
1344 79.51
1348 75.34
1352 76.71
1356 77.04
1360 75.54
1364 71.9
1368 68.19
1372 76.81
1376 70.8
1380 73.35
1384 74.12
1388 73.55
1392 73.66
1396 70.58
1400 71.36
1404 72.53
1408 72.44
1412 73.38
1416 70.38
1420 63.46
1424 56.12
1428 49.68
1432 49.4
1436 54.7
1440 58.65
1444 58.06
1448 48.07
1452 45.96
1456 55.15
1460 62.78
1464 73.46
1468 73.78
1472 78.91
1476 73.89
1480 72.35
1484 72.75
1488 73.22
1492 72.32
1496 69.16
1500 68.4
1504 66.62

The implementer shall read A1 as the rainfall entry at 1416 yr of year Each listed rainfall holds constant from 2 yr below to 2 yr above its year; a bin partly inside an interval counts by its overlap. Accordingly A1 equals 70.38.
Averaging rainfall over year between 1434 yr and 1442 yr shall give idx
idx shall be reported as 56.7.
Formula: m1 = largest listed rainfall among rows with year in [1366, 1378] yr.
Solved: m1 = 76.81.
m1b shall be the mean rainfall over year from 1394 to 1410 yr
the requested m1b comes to 71.7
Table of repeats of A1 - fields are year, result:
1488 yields 73.22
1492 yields 72.32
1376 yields 70.8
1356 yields 77.04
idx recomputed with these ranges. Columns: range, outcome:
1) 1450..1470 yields 62.2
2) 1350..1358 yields 76.9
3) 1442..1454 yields 50.7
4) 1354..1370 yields 73.2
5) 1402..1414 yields 72.8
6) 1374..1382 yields 72.1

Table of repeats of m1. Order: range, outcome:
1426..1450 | 58.65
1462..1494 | 78.91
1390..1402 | 73.66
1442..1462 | 62.78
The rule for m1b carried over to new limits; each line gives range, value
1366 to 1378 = 71.9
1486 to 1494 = 72.8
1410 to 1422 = 69.1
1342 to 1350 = 77.4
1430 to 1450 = 53.8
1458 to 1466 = 68.1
